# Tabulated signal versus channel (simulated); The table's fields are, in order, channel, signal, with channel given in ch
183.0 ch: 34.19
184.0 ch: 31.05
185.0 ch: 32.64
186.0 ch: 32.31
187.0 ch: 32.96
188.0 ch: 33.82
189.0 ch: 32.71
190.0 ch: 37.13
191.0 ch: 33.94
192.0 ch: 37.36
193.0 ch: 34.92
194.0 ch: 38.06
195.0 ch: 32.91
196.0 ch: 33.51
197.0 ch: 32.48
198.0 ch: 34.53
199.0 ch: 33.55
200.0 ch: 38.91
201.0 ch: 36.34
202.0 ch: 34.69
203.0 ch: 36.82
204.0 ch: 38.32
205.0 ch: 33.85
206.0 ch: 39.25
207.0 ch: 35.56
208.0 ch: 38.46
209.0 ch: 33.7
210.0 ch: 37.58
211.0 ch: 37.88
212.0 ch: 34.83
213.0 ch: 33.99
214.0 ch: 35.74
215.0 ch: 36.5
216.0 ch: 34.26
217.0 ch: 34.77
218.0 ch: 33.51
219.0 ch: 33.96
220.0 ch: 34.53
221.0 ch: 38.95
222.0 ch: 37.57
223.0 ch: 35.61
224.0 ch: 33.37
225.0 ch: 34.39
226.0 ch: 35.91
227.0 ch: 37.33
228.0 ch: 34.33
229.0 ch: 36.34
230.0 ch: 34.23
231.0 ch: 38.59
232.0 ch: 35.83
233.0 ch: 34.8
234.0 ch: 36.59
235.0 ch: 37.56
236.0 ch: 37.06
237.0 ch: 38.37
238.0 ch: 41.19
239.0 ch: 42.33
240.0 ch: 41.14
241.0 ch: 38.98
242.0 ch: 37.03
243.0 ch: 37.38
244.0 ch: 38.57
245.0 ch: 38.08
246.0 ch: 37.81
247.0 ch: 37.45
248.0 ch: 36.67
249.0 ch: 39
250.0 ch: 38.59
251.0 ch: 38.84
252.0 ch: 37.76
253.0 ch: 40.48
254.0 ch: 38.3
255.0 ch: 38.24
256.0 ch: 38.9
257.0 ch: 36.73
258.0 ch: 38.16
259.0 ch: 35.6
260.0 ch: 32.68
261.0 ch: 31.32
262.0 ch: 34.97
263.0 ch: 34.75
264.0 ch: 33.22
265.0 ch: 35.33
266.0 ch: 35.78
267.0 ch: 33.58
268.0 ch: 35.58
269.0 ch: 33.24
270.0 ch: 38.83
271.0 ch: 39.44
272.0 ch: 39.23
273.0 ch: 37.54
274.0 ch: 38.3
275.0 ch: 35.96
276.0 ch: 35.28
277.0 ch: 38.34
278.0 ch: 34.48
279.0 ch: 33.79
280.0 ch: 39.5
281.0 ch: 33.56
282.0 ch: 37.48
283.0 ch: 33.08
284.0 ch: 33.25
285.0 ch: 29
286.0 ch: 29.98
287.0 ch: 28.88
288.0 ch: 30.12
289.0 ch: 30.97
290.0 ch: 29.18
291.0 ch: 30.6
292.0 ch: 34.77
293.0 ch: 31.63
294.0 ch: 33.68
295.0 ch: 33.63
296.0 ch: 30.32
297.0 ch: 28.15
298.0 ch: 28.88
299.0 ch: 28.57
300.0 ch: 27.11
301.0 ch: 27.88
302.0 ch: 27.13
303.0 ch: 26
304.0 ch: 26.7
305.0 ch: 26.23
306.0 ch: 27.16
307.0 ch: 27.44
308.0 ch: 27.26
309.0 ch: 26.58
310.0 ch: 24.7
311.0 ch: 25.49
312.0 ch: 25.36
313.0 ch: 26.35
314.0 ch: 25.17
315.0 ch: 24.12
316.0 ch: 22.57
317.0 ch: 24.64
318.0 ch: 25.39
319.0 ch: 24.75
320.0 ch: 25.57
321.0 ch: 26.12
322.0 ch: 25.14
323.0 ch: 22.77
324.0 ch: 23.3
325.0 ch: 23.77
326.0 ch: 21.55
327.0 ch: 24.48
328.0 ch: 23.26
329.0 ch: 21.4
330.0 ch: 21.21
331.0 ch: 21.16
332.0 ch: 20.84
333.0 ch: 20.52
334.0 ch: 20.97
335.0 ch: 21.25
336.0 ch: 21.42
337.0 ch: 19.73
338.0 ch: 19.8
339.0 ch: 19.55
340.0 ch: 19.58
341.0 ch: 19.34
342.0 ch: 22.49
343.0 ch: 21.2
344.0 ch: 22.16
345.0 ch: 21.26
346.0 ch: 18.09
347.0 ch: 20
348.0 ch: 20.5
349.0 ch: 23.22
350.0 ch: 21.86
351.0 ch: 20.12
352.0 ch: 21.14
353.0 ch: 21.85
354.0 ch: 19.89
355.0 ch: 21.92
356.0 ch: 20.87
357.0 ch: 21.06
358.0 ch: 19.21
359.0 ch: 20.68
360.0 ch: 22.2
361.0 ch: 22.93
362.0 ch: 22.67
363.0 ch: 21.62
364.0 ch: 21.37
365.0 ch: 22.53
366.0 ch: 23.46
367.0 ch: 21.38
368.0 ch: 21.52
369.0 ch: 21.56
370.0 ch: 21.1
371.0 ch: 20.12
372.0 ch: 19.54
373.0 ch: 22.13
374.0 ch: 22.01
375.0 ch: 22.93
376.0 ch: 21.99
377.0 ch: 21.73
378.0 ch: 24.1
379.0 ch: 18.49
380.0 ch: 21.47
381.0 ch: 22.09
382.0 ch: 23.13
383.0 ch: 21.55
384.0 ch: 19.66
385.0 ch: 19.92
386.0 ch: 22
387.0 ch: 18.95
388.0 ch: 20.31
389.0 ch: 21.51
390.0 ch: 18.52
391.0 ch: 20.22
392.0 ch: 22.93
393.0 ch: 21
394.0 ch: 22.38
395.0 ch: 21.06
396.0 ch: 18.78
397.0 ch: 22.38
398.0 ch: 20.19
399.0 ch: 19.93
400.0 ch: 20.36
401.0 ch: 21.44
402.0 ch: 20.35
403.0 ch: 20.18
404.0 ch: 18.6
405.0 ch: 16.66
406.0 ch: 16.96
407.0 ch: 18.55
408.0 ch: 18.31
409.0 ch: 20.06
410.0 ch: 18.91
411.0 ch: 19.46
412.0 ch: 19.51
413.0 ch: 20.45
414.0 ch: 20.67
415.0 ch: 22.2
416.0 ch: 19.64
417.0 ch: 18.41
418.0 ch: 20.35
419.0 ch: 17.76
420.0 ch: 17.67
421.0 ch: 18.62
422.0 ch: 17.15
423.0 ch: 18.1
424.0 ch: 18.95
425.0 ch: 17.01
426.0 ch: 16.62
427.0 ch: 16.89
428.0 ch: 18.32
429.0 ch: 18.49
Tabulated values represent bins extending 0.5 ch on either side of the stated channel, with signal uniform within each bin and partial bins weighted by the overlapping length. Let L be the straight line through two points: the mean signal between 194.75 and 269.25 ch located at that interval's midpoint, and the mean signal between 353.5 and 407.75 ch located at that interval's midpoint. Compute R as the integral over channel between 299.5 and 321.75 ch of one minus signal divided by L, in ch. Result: 1.8 ch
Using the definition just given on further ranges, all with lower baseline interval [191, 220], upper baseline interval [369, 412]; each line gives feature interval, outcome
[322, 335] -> 1.7 ch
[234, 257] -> -4.5 ch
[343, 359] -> 1.9 ch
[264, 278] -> -2.9 ch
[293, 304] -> -0.4 ch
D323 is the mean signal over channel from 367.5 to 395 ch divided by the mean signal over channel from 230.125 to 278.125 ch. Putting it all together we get 0.6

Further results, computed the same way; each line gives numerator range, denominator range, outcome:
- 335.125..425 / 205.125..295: 0.57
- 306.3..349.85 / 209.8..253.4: 0.62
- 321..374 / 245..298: 0.61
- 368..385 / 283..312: 0.74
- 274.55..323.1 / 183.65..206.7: 0.84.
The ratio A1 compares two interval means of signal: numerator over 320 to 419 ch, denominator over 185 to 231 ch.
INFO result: 0.59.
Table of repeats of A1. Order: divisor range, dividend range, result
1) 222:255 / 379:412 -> 0.54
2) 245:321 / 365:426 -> 0.63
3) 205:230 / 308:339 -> 0.65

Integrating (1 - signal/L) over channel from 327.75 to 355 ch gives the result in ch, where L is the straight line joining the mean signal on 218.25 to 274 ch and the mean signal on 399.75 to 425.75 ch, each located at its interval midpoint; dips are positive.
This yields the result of 5.9 ch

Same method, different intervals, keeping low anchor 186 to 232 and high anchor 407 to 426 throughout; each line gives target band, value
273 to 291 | -2.4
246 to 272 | -4.2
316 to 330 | 1.4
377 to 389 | 0.3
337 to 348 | 2.0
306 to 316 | 0.6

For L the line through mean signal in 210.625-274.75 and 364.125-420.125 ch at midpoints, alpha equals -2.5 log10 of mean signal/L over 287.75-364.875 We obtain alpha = 0.15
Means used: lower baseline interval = 36.7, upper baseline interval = 20.5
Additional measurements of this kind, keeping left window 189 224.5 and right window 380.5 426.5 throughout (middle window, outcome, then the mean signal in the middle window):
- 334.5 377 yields 0.12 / 21.2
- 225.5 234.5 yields -0.07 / 36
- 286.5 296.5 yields -0.09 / 31.4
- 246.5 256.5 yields -0.20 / 38.4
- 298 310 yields 0.03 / 27.1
